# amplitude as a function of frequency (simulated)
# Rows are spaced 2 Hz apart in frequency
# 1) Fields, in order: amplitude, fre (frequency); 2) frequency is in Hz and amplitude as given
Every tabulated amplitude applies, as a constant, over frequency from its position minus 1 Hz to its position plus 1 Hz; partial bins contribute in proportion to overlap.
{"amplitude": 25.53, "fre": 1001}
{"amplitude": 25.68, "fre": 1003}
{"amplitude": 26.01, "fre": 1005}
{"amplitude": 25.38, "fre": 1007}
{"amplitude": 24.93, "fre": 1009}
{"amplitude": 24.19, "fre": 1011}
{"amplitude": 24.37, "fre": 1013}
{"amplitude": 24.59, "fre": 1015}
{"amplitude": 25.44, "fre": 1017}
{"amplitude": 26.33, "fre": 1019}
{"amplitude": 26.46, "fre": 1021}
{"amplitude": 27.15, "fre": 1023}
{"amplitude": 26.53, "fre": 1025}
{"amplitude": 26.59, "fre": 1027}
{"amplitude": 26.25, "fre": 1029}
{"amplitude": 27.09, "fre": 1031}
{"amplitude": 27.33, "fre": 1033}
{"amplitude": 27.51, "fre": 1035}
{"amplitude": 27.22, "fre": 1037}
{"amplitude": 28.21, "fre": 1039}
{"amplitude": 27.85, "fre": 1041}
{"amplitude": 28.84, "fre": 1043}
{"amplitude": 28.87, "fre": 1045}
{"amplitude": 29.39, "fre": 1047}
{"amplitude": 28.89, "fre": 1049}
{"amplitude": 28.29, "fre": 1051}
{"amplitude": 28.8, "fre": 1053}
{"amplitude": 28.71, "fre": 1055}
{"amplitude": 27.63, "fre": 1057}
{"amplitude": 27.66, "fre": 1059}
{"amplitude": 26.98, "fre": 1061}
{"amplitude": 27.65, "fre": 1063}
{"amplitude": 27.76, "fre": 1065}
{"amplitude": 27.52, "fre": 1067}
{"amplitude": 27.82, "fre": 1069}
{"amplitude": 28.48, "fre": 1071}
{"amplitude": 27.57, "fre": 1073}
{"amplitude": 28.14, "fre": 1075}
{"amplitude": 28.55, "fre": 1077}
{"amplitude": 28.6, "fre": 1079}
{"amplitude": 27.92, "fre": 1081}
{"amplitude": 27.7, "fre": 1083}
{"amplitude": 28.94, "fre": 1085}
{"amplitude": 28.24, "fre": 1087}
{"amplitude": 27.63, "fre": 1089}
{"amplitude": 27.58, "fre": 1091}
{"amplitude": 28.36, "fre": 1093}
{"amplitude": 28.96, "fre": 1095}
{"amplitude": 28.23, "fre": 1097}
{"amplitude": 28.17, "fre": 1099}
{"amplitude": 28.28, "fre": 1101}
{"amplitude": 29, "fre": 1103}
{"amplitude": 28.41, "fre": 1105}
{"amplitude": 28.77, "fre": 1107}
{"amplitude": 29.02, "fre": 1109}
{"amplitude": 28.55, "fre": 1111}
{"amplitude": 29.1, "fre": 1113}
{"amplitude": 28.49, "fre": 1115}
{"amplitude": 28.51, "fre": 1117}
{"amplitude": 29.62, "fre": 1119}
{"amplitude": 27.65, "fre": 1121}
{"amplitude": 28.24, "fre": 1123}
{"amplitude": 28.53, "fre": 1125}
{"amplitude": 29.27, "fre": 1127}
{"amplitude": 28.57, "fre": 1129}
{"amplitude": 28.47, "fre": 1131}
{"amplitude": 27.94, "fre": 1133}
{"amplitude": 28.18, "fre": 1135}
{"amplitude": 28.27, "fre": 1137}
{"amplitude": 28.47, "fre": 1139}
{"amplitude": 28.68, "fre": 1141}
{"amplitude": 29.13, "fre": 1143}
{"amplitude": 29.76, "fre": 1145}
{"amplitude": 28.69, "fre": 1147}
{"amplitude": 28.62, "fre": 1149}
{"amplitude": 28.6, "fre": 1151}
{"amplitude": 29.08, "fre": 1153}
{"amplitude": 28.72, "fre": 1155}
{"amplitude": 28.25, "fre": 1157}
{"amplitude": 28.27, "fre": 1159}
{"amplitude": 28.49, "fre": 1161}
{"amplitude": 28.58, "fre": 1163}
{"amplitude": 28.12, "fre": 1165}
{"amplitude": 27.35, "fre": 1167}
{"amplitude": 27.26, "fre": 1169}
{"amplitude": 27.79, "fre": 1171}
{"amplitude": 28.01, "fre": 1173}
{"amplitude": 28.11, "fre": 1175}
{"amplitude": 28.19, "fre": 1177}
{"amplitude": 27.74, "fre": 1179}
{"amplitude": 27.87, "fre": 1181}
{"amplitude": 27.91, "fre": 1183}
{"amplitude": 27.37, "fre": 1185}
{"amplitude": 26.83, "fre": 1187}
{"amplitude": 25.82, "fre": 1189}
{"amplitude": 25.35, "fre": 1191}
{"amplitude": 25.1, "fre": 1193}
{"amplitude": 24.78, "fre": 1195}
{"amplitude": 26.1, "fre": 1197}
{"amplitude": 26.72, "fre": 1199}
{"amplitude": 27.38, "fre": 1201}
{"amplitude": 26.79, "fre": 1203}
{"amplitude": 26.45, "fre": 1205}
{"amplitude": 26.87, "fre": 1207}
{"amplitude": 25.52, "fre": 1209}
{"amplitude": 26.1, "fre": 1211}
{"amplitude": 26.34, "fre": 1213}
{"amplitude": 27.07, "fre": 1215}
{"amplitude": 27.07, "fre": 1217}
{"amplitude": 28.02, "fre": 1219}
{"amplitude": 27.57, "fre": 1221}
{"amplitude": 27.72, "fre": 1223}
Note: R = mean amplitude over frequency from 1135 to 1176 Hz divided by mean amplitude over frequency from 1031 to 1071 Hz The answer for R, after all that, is 1.0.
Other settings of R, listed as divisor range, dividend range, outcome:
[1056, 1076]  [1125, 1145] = 1.03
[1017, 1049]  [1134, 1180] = 1.03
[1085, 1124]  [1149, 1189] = 0.98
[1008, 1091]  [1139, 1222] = 1.00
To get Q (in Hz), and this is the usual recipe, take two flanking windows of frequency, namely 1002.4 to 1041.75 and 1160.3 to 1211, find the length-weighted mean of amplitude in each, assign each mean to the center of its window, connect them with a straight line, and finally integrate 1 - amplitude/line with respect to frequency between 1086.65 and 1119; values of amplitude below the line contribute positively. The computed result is -2.3 Hz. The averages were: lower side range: 26.3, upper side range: 27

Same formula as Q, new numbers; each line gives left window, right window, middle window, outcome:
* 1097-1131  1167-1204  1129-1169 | -1.0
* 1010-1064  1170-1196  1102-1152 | -2.9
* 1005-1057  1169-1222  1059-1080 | -0.7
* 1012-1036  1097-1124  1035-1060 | -1.3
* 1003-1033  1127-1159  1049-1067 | -0.8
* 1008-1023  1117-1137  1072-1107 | -1.1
